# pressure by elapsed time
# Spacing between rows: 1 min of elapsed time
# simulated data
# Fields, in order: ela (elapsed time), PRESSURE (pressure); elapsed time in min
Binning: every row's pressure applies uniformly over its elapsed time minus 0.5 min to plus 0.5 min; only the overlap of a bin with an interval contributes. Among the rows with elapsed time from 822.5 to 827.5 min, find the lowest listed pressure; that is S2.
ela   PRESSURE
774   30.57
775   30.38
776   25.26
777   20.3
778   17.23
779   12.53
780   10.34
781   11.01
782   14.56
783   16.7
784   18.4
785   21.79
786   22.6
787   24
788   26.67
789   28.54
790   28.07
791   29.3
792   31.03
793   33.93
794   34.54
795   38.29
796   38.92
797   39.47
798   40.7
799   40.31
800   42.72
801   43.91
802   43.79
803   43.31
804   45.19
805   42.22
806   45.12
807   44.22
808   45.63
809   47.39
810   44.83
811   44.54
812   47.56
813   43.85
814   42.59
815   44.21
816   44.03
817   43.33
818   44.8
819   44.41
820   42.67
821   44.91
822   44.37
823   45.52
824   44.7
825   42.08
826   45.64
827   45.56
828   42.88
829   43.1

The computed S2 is 42.08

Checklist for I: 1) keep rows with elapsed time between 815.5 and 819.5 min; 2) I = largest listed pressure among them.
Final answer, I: 44.8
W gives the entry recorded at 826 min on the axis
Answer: 45.64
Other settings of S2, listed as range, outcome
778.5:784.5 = 10.34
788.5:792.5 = 28.07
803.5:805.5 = 42.22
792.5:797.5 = 33.93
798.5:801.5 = 40.31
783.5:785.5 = 18.4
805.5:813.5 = 43.85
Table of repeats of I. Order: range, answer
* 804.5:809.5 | 47.39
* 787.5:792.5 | 31.03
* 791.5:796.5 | 38.92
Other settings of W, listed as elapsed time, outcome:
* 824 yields 44.7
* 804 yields 45.19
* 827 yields 45.56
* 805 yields 42.22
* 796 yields 38.92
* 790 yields 28.07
